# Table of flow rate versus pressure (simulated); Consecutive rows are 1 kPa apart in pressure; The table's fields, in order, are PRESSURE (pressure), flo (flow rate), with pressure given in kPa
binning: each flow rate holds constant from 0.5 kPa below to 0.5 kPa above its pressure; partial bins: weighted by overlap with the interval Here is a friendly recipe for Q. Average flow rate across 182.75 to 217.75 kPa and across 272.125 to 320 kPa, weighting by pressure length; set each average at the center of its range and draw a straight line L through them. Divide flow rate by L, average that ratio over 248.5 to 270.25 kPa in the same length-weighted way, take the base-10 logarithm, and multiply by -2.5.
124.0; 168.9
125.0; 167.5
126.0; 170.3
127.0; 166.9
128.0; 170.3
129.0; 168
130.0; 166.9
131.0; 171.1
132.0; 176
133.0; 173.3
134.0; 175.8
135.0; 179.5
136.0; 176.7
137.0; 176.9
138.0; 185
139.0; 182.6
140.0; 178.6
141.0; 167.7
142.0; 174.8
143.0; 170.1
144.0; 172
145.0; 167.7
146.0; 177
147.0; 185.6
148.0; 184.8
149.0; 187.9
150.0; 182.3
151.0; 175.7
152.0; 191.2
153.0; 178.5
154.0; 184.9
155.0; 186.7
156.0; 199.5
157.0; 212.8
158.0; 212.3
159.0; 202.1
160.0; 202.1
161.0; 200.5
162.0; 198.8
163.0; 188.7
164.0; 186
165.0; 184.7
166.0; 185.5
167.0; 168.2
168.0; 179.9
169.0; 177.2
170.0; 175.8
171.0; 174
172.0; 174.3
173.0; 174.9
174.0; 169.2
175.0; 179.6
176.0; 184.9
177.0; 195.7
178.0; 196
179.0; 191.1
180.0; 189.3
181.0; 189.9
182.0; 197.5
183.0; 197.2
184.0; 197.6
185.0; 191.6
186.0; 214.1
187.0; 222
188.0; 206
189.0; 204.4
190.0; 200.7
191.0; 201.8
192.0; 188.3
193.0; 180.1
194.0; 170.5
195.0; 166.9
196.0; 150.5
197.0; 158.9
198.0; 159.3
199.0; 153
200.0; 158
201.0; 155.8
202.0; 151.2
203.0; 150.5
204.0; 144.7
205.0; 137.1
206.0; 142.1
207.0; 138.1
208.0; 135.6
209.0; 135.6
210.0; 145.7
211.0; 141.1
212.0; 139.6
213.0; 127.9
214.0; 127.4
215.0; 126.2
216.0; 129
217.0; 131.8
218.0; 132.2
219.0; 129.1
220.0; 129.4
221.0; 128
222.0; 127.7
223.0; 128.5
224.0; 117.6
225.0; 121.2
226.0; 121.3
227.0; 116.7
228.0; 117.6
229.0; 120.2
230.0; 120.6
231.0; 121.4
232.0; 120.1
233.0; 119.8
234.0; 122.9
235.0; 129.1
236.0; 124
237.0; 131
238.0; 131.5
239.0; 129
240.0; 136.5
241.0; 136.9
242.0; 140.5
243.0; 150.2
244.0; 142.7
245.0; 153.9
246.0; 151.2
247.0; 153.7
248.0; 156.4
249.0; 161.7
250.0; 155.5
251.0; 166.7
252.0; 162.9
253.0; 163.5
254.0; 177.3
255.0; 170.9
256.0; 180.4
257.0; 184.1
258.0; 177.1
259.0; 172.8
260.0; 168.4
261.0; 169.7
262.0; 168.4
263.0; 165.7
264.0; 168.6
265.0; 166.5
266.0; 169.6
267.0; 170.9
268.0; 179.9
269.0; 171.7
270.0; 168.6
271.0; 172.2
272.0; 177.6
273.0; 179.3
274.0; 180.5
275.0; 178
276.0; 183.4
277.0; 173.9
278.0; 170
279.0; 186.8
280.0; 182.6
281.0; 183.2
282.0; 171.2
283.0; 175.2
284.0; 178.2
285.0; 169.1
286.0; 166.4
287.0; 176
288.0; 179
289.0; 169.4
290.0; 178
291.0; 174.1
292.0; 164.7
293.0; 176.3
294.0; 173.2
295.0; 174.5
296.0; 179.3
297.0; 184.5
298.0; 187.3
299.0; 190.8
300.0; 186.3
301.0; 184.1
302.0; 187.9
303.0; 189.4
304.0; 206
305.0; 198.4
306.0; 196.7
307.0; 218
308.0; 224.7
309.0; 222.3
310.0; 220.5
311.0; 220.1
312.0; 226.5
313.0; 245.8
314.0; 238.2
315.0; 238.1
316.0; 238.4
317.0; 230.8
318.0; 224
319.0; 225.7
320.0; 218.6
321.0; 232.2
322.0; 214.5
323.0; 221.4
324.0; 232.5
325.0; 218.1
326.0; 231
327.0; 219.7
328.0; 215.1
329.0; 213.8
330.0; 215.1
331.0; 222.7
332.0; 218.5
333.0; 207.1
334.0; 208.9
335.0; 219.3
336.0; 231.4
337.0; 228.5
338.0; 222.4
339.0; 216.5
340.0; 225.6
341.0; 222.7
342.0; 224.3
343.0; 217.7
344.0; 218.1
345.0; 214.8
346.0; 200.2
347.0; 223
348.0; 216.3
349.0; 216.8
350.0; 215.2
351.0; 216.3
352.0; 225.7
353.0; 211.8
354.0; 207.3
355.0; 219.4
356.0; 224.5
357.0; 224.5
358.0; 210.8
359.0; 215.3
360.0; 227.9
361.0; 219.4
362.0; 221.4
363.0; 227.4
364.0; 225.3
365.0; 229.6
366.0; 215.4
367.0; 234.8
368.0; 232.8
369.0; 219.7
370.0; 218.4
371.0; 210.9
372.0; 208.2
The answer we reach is 0.07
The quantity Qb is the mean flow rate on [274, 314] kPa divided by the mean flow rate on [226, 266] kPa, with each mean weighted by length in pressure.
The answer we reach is 1.27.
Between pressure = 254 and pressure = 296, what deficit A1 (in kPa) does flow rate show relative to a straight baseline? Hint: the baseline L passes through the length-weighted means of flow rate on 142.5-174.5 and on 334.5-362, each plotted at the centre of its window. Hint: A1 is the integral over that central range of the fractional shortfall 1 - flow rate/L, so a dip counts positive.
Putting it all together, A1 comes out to 6.42 kPa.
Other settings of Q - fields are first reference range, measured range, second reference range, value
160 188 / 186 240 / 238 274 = 0.22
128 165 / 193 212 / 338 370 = 0.27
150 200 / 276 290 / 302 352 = 0.19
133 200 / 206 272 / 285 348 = 0.32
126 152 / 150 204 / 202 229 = -0.20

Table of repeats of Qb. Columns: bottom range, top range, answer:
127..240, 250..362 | 1.21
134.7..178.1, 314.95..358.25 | 1.20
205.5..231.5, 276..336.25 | 1.57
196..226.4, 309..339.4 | 1.63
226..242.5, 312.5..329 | 1.80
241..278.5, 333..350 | 1.31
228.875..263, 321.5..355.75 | 1.46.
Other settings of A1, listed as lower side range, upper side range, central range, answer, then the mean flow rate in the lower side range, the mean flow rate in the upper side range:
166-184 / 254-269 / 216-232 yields 4.8 kPa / 184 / 172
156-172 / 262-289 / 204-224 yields 5.4 kPa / 190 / 175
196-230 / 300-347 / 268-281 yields 0.3 kPa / 136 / 219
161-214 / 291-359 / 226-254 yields 7.4 kPa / 173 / 213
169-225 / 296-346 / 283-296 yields 1.9 kPa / 163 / 216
